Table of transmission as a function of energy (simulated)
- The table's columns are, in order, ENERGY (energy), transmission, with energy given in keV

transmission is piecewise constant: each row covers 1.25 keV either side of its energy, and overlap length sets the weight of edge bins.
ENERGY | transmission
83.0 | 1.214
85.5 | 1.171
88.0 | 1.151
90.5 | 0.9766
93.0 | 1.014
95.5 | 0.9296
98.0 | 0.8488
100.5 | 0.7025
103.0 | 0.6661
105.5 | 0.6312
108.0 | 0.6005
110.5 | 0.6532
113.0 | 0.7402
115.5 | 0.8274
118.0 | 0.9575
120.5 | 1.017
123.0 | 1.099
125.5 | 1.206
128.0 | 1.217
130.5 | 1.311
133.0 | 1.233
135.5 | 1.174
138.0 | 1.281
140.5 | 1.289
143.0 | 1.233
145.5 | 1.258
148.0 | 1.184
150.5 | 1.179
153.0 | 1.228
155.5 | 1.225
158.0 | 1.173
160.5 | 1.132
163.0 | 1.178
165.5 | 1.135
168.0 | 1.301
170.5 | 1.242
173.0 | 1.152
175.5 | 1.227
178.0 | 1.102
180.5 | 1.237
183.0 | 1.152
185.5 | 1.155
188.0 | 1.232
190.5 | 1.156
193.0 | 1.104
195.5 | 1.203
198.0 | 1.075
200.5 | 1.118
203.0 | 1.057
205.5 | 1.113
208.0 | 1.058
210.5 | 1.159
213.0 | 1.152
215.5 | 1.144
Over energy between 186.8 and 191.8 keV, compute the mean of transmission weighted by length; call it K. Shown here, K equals 1.19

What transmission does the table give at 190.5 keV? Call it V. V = 1.156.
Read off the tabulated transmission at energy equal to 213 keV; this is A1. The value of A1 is 1.152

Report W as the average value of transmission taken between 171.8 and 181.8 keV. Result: 1.18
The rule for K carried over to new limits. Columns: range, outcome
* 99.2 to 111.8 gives 0.652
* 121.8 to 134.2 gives 1.21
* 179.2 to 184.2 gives 1.19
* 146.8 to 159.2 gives 1.2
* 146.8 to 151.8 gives 1.18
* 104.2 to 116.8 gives 0.691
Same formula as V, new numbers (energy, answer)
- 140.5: 1.289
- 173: 1.152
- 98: 0.8488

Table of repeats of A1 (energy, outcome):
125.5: 1.206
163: 1.178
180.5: 1.237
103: 0.6661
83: 1.214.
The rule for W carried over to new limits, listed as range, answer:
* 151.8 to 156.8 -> 1.23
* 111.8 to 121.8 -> 0.887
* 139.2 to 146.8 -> 1.26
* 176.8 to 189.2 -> 1.18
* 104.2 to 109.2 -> 0.617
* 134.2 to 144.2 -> 1.24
